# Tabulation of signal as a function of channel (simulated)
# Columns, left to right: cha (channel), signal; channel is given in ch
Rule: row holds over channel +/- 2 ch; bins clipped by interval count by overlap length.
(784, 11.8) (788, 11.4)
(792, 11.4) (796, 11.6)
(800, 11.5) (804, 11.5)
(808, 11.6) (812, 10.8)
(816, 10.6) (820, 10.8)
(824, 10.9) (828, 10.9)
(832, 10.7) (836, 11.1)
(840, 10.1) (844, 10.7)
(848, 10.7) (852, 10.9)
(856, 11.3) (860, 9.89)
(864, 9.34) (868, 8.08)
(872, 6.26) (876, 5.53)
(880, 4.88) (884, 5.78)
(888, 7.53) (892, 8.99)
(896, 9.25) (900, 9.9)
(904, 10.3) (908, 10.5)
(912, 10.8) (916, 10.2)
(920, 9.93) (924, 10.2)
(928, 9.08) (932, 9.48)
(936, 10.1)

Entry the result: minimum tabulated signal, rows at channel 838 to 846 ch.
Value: 10.1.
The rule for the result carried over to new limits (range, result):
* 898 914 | 9.9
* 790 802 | 11.4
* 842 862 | 9.89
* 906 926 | 9.93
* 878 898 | 4.88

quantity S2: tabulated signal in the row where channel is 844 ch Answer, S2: 10.7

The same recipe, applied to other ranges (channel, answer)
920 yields 9.93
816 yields 10.6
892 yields 8.99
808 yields 11.6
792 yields 11.4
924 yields 10.2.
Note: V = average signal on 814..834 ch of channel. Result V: 10.8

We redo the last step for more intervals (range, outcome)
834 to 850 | 10.6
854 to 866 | 10.2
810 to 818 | 10.7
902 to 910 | 10.4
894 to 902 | 9.57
